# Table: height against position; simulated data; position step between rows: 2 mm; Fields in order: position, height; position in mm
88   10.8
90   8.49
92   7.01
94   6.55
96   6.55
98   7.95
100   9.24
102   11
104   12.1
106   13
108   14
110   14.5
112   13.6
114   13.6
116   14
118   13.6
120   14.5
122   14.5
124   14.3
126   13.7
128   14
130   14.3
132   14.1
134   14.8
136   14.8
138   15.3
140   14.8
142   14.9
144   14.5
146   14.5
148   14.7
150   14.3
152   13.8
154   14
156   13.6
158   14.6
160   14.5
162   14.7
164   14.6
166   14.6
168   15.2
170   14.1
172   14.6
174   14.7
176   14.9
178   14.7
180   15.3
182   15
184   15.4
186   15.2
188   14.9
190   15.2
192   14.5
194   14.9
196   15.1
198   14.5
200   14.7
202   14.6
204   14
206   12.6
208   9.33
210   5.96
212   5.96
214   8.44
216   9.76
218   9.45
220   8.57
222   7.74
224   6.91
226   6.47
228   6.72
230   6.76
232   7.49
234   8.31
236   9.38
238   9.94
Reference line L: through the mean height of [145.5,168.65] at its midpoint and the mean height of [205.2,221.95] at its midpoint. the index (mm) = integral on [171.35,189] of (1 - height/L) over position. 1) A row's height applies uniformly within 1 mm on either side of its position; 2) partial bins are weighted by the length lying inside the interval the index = -4.3 mm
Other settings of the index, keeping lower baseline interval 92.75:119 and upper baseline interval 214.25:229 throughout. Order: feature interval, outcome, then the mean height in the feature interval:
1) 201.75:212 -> -2.5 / 10.5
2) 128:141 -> -4.9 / 14.6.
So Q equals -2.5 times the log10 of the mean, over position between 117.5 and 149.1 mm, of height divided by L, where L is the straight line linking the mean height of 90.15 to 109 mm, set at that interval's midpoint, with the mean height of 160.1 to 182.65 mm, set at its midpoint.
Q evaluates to -0.20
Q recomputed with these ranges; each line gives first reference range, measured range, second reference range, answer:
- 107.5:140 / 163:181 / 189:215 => -0.13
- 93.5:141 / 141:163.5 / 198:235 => -0.23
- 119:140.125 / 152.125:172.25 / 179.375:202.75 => 0.02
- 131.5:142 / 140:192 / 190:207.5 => -0.01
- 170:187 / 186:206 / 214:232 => -0.21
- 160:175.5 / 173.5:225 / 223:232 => -0.17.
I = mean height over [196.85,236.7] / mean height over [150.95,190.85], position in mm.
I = 0.64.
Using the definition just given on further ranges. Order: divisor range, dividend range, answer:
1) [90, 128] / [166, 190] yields 1.26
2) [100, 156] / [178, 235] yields 0.81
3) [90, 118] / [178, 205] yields 1.35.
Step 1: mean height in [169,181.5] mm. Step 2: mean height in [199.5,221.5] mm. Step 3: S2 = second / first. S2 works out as 0.69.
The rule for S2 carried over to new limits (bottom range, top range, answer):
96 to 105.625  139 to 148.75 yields 1.48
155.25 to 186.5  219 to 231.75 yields 0.49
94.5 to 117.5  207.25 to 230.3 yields 0.66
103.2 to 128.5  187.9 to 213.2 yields 0.92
